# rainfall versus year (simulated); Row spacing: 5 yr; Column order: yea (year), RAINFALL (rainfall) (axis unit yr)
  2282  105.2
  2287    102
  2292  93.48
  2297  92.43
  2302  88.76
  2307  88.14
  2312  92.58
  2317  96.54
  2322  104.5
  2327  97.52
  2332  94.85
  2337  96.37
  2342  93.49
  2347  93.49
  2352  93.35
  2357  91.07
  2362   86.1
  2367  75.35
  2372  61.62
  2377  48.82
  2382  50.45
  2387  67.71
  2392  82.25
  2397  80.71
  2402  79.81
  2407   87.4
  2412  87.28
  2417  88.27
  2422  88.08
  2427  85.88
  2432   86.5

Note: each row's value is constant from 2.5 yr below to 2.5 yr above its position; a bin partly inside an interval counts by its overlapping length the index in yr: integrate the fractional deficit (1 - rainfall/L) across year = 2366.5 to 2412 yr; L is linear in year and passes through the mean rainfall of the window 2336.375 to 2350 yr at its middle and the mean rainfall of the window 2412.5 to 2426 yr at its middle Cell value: 9.57 yr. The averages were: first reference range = 94.1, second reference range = 87.8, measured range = 71.2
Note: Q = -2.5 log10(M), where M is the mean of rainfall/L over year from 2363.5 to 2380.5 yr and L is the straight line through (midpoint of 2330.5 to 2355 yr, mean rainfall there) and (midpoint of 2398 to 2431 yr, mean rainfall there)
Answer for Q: 0.40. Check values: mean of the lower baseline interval 94.2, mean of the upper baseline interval 85.9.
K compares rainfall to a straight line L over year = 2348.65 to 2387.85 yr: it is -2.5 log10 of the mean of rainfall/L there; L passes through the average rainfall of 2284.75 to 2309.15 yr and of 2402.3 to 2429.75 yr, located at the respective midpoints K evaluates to 0.23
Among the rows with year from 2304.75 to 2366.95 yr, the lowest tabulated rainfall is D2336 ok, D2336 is 86.1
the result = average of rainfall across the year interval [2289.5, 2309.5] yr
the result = 90.7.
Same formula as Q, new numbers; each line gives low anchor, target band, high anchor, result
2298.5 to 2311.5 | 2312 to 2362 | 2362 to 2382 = -0.23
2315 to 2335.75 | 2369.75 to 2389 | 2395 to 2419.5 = 0.49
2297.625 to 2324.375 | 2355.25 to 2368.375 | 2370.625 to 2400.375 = -0.13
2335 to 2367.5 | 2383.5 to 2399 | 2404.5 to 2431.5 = 0.18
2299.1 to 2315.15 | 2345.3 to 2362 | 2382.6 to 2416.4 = -0.08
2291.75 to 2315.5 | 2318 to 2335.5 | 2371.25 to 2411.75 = -0.15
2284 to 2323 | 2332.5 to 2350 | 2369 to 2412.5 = -0.12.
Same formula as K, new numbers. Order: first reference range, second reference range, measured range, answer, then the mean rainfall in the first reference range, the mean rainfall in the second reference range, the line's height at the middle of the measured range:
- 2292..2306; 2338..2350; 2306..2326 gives -0.048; 90.8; 93.8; 92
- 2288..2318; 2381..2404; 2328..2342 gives -0.119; 92.3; 73.4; 85.5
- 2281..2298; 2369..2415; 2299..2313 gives 0.051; 98.2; 72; 94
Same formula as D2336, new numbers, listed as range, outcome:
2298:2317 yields 88.14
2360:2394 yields 48.82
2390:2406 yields 79.81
